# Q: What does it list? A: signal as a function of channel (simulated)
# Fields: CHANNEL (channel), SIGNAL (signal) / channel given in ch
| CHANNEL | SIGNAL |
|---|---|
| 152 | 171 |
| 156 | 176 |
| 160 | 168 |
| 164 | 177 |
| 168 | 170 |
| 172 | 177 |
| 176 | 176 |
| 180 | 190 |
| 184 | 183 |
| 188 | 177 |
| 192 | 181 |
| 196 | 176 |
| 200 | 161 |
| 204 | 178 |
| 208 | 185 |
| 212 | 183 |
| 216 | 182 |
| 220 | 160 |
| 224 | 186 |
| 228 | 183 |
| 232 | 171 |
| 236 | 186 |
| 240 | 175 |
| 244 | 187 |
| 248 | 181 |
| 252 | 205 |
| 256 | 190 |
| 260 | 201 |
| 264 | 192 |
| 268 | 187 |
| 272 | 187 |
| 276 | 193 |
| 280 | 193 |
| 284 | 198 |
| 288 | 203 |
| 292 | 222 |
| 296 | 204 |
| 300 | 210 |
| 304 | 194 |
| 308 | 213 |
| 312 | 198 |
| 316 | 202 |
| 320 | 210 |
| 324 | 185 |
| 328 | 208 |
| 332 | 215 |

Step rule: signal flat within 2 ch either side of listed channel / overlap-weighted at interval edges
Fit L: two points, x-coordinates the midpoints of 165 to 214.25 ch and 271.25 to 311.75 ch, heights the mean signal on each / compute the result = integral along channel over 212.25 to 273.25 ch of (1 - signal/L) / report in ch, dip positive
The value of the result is 1.9 ch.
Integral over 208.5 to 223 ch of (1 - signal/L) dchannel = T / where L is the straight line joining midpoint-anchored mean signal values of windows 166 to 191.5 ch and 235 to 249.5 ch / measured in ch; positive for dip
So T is 0.3 ch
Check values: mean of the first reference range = 179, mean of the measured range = 177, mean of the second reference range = 182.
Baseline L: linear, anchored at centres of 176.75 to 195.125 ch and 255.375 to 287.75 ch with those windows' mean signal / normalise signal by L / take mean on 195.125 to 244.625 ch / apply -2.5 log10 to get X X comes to 0.05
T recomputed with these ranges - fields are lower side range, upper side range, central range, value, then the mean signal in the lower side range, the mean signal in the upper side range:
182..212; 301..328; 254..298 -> -0.8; 178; 201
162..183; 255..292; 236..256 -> 0.4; 178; 195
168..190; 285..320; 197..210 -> 0.7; 180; 206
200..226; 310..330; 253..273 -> -0.4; 178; 201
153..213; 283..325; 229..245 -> 0.8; 177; 204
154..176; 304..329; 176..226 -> 0.6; 174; 202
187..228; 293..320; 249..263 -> -0.5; 177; 205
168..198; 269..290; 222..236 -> 0.4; 179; 194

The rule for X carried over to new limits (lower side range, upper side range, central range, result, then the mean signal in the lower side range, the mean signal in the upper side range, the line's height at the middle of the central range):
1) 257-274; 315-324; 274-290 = -0.011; 192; 202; 195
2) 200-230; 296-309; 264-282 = 0.032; 178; 205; 196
